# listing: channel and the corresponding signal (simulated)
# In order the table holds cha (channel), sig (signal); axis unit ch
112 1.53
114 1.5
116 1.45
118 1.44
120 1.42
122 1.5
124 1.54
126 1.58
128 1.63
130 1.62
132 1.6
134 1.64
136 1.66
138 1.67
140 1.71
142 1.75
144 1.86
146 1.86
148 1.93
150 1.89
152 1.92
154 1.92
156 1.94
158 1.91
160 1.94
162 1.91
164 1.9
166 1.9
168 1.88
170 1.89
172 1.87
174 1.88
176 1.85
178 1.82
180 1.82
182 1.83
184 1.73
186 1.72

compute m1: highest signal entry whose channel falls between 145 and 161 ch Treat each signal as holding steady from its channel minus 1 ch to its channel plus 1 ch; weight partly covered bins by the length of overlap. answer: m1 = 1.94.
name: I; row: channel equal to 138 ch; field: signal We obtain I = 1.67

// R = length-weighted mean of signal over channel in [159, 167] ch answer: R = 1.91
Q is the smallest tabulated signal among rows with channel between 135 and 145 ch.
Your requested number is 1.66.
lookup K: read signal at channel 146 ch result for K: 1.86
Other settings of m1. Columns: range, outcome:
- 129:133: 1.62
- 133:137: 1.66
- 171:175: 1.88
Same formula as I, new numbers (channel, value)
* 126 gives 1.58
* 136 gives 1.66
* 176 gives 1.85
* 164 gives 1.9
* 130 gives 1.62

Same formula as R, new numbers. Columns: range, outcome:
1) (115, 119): 1.44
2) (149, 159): 1.92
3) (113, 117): 1.48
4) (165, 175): 1.88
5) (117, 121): 1.43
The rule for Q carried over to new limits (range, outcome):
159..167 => 1.9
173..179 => 1.82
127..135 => 1.6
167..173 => 1.87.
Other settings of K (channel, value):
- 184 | 1.73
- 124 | 1.54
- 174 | 1.88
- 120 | 1.42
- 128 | 1.63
